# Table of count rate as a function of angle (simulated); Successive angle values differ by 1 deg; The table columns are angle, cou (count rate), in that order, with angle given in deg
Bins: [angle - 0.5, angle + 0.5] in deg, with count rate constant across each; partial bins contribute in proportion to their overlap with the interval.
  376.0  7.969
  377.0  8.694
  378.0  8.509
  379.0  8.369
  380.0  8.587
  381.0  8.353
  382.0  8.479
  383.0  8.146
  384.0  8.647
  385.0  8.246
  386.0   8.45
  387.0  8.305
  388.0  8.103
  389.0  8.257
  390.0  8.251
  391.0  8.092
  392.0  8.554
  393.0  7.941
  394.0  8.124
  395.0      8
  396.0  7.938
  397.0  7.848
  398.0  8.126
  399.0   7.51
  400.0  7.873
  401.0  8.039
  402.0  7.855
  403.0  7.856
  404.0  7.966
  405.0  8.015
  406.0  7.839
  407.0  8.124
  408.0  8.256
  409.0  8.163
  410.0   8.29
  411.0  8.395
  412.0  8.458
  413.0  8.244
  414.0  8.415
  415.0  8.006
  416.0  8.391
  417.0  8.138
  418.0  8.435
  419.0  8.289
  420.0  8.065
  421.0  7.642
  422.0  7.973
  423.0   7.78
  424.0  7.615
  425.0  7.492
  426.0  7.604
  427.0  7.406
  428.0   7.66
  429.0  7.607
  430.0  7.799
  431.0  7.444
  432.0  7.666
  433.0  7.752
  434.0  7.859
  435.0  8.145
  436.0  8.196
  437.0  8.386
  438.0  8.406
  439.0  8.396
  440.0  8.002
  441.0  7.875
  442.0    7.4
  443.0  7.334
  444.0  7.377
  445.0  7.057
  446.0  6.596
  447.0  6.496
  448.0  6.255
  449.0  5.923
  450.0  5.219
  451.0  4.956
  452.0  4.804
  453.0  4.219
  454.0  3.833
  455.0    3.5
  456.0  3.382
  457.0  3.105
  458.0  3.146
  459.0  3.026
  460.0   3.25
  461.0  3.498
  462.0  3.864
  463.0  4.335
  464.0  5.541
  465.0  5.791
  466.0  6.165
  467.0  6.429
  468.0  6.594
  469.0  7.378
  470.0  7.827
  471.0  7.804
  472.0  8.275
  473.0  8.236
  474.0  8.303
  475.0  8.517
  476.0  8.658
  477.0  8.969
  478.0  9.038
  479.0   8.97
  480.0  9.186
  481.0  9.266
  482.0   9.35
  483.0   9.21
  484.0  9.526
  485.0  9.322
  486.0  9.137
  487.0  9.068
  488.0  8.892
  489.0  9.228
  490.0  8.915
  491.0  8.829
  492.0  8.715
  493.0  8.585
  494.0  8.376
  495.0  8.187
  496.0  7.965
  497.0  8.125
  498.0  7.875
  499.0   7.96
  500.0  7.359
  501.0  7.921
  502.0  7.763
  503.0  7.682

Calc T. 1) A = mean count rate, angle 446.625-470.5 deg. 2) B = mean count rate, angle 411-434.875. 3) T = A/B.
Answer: 0.6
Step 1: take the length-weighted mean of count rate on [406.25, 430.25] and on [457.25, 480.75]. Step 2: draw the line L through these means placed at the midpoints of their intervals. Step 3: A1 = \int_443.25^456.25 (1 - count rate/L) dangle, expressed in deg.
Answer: 3.2 deg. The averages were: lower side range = 8.01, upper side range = 6.63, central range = 5.43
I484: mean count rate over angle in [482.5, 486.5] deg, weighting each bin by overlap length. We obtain 9.3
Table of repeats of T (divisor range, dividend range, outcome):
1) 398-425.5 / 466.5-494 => 1.07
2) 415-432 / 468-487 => 1.11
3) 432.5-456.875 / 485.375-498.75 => 1.32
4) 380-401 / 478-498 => 1.09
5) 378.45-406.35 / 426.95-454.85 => 0.85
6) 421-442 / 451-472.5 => 0.64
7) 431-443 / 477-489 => 1.15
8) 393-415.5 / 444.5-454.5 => 0.69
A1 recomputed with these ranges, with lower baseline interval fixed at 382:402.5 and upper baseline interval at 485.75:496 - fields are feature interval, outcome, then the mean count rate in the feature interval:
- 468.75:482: 0.2 deg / 8.55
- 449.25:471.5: 9.5 deg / 4.91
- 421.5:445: 1.7 deg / 7.77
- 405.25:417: 0.0 deg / 8.23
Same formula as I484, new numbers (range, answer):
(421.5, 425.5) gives 7.71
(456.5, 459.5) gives 3.09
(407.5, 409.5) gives 8.21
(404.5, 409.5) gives 8.08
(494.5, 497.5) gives 8.09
